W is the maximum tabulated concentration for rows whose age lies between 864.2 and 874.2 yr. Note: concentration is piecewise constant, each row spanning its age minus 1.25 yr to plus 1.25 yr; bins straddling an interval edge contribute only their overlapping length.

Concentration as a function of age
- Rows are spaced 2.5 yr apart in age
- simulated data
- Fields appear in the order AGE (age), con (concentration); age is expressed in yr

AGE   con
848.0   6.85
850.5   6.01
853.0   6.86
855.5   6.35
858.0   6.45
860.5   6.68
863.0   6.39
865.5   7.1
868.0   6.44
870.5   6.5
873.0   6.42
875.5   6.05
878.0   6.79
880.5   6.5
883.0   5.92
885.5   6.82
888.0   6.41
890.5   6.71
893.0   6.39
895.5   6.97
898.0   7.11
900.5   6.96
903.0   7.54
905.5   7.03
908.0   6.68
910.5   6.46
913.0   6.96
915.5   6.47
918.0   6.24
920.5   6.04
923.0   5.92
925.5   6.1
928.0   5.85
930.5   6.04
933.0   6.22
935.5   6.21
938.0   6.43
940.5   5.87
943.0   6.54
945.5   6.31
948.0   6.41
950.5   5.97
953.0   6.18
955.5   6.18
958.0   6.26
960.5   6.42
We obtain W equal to 7.1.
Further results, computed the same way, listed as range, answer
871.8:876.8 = 6.42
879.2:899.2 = 7.11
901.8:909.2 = 7.54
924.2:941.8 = 6.43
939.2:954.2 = 6.54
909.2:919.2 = 6.96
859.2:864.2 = 6.68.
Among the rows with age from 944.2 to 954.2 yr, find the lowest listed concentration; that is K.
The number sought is 5.97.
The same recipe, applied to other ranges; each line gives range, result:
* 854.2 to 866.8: 6.35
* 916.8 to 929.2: 5.85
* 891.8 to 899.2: 6.39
